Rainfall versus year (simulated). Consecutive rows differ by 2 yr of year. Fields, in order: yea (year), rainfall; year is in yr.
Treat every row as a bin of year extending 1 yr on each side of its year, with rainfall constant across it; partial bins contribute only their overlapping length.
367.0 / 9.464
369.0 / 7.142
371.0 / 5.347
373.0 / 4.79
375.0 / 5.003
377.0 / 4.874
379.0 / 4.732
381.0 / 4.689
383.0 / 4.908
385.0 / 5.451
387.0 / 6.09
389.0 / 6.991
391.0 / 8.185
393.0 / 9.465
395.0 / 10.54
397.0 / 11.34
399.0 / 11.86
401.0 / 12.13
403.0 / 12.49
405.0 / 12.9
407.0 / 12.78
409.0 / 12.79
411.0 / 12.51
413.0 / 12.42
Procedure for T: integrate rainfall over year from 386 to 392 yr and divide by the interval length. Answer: 7.09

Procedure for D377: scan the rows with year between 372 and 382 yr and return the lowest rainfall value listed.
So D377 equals 4.689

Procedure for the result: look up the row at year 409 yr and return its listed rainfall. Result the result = 12.79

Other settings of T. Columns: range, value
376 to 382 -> 4.76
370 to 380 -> 4.95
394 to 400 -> 11.2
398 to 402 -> 12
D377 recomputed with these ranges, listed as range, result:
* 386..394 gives 6.09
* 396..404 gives 11.34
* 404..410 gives 12.78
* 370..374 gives 4.79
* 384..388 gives 5.451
